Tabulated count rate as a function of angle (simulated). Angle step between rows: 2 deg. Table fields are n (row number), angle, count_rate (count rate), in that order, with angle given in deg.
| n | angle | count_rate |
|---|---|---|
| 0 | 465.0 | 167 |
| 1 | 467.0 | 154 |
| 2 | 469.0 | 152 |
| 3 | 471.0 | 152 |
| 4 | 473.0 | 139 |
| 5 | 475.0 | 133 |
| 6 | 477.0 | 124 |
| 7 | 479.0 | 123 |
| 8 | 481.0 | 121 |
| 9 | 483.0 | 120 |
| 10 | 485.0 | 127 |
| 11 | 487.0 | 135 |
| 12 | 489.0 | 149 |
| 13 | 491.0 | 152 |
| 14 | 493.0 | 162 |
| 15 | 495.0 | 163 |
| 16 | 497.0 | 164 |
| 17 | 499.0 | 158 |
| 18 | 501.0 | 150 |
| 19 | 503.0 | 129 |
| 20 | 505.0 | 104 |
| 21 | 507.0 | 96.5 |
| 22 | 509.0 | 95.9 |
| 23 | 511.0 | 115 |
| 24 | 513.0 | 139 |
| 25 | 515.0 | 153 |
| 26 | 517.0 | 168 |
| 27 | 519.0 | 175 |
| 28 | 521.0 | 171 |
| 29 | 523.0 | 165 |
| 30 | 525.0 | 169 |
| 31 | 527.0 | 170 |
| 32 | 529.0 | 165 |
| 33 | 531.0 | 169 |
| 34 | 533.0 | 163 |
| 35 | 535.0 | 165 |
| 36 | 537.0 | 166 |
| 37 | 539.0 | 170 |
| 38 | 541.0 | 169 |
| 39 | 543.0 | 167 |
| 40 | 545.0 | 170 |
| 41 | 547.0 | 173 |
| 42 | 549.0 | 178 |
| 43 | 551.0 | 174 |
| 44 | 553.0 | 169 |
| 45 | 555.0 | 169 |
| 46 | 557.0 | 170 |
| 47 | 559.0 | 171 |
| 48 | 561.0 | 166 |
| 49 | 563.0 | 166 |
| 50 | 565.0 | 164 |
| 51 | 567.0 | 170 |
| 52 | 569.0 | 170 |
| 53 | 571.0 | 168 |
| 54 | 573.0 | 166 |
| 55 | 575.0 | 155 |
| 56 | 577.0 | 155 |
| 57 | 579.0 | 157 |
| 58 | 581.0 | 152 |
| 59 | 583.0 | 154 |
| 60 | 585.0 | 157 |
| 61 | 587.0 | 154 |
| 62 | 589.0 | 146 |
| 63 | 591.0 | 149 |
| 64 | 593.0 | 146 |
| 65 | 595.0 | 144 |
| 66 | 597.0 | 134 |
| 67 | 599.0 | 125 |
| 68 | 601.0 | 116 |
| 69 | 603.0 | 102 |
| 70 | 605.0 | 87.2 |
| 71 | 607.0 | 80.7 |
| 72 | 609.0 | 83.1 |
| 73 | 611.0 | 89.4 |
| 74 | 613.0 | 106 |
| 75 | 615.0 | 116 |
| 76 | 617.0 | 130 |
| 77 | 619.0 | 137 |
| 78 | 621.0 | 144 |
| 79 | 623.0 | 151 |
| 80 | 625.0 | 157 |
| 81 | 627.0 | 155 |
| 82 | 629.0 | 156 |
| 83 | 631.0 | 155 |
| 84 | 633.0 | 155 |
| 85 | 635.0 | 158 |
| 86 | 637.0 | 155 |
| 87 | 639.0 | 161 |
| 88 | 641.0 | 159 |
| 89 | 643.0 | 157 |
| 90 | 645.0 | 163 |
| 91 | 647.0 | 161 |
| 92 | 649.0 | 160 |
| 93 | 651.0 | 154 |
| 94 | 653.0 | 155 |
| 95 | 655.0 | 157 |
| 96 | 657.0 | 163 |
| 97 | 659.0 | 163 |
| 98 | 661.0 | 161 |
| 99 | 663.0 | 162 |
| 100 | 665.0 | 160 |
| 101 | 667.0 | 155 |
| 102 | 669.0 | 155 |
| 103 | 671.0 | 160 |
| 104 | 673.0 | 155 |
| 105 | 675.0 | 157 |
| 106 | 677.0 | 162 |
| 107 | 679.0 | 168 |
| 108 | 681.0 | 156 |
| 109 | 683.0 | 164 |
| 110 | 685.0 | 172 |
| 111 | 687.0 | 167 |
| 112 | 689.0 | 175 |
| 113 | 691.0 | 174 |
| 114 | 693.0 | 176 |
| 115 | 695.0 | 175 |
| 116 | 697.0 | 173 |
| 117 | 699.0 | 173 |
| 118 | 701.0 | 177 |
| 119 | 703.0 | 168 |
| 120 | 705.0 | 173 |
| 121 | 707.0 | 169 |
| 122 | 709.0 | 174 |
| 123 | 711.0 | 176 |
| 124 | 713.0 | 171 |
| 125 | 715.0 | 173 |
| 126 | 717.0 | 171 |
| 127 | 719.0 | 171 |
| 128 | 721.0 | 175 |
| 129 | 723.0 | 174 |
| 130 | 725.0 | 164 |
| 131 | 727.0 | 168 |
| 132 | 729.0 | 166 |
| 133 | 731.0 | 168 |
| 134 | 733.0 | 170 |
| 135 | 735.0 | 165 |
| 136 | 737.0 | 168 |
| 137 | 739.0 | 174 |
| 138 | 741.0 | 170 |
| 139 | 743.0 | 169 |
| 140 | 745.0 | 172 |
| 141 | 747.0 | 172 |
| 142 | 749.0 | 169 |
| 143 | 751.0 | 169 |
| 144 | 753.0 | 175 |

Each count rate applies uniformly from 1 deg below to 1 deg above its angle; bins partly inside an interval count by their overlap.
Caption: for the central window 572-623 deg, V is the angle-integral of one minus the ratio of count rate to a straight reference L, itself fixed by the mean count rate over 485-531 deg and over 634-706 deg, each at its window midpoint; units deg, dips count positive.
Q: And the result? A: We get 7.97 deg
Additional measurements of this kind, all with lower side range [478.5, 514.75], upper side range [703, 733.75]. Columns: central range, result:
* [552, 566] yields -2.3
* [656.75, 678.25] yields 0.4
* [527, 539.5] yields -2.4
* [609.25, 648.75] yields 2.9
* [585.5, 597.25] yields 0.2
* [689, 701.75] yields -0.6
